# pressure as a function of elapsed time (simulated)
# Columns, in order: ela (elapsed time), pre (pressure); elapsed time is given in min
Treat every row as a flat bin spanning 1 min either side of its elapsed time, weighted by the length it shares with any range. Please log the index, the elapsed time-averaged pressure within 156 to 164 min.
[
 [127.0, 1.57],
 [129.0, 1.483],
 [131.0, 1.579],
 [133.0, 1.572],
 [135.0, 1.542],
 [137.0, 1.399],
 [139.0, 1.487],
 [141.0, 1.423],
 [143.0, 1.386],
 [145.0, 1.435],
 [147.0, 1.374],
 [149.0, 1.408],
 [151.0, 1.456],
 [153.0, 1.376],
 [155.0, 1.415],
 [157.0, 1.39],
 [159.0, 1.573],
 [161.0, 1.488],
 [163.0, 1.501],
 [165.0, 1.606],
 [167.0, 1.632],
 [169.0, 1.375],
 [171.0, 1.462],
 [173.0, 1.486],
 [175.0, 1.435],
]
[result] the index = 1.49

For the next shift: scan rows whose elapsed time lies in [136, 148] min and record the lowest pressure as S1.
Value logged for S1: 1.374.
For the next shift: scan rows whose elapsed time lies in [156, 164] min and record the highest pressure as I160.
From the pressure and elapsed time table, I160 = 1.573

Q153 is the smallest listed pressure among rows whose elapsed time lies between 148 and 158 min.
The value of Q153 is 1.376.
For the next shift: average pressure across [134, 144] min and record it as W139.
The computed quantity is 1.45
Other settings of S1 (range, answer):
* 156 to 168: 1.39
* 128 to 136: 1.483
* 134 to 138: 1.399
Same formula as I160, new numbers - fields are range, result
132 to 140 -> 1.572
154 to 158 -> 1.415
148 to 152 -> 1.456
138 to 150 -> 1.487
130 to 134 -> 1.579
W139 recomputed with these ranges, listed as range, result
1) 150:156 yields 1.42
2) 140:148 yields 1.4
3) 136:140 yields 1.44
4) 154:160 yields 1.46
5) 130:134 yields 1.58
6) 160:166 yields 1.53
